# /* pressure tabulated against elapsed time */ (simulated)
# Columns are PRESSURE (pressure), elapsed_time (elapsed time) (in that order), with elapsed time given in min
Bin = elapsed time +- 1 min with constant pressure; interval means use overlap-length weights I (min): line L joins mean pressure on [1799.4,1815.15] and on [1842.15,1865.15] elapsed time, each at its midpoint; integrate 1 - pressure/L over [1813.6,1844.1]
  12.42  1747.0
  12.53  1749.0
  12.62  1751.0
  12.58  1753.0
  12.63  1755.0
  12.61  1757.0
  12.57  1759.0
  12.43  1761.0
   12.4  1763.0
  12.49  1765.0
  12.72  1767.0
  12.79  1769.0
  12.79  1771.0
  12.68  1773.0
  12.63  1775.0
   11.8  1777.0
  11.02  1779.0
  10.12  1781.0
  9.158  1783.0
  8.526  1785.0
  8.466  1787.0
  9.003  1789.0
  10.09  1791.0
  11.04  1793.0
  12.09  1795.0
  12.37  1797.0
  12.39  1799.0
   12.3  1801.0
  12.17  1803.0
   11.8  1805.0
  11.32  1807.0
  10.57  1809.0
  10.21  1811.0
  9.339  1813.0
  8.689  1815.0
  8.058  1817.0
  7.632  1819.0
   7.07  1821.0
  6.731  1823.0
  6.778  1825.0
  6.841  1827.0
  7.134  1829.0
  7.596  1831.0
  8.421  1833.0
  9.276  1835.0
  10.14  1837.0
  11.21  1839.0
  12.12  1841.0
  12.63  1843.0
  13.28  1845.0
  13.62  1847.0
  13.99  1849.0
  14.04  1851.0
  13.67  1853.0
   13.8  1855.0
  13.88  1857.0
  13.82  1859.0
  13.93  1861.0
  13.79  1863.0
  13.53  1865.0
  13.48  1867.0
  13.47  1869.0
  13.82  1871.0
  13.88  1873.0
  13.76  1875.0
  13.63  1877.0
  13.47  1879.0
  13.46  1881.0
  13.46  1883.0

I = 8.88 min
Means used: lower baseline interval 11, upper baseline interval 13.7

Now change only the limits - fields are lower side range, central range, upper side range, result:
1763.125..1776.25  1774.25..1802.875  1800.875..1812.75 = 2.6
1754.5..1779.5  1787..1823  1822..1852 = 3.4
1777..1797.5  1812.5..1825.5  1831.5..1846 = 3.5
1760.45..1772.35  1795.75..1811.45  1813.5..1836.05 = -3.7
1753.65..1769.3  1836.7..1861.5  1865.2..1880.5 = 0.5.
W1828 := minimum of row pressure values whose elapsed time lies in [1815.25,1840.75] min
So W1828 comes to 6.731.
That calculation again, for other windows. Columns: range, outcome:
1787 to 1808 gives 8.466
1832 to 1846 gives 8.421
